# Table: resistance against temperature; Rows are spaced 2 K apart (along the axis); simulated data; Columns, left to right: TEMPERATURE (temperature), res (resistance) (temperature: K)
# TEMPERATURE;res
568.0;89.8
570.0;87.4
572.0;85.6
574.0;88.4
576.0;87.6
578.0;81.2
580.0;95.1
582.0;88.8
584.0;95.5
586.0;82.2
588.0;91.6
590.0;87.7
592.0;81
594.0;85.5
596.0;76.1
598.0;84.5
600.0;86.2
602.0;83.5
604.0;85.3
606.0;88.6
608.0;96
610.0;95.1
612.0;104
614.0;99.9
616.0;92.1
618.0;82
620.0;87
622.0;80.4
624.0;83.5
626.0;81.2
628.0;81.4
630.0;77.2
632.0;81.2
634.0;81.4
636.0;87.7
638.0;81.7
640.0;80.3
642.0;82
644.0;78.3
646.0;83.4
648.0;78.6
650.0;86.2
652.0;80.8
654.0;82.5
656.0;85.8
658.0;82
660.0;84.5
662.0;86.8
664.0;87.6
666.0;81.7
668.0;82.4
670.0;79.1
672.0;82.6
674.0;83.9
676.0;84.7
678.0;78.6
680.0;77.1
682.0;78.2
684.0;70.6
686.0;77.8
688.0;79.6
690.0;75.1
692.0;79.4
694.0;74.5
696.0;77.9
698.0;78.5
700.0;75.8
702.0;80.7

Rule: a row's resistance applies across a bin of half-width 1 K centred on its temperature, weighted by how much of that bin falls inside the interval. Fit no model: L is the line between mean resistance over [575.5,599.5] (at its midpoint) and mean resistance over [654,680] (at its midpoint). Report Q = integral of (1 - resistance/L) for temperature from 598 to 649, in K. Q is -0.37 K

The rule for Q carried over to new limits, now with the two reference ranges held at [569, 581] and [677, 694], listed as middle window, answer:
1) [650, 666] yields -0.9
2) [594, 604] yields 0.2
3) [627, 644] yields 0.1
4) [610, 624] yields -1.2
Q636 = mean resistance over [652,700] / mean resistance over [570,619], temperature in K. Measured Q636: 0.91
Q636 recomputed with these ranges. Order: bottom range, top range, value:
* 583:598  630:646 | 0.95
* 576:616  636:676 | 0.93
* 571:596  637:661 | 0.94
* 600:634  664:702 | 0.91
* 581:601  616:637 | 0.96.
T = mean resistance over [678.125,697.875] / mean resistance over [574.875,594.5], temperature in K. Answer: 0.9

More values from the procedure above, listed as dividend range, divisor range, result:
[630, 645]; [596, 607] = 0.96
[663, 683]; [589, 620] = 0.92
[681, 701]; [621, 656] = 0.94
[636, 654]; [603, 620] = 0.88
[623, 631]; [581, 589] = 0.90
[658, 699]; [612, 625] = 0.90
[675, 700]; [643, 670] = 0.94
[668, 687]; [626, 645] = 0.98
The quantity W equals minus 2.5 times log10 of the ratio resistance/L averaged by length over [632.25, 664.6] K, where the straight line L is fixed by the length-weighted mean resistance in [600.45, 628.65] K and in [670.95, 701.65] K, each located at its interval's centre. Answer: 0.01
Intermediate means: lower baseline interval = 88.6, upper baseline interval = 78.3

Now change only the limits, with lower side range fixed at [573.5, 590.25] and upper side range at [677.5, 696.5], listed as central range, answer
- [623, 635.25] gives 0.03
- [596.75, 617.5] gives -0.06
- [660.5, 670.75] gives -0.06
